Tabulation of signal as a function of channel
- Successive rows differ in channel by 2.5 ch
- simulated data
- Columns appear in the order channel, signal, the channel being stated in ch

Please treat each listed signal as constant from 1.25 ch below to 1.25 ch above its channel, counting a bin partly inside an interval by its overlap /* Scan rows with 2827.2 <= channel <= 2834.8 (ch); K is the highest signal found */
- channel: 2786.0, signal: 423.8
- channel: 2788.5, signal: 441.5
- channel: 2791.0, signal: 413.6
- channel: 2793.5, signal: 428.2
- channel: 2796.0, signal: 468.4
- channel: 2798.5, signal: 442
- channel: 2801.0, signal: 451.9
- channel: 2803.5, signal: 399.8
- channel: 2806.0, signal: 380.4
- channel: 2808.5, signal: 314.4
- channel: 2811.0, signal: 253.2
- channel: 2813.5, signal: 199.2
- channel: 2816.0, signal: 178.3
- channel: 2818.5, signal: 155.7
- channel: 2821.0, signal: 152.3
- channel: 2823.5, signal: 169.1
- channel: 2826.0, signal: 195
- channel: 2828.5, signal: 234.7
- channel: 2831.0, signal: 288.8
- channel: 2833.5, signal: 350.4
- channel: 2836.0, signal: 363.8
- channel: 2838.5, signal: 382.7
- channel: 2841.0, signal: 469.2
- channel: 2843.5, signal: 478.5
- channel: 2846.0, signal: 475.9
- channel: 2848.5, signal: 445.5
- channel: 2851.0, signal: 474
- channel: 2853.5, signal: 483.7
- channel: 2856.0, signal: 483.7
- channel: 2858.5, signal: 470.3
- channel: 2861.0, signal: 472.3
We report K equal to 350.4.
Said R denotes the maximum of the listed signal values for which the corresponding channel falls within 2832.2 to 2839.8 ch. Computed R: 382.7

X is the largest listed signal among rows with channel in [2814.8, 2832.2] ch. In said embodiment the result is 288.8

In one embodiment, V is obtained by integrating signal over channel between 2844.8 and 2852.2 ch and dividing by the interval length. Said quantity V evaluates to 465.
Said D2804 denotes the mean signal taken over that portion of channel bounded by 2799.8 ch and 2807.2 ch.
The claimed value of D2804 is 411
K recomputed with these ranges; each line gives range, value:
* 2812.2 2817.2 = 199.2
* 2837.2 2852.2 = 478.5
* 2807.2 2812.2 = 314.4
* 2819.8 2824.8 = 169.1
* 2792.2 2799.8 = 468.4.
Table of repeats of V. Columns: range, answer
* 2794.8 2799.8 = 455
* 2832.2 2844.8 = 409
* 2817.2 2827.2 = 168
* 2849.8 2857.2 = 480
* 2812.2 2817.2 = 189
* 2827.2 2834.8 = 291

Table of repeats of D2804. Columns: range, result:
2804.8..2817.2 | 265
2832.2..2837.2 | 356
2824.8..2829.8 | 216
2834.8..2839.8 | 374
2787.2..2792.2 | 428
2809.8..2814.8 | 225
